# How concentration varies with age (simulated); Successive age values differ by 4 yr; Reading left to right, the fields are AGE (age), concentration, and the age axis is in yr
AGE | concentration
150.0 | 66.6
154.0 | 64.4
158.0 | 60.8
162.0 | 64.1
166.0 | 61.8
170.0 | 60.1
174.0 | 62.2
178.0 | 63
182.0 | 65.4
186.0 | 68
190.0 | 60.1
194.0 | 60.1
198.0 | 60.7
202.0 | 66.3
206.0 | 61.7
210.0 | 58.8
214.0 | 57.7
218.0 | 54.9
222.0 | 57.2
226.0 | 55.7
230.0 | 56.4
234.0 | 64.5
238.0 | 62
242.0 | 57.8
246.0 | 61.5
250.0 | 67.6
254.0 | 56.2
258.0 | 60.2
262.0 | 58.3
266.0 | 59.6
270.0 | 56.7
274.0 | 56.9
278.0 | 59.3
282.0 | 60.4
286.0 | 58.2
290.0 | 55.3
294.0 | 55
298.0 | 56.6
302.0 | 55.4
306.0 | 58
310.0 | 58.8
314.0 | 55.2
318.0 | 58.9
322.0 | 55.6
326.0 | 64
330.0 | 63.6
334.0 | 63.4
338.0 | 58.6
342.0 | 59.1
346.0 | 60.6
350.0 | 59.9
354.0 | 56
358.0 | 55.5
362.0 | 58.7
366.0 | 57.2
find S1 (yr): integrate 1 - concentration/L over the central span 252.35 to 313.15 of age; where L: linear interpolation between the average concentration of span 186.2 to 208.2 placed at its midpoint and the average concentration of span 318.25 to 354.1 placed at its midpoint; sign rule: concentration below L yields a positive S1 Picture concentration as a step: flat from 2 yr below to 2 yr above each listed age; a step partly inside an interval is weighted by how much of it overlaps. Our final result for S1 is 3.4 yr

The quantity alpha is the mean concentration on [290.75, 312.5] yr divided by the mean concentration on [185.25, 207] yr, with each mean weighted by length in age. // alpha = 0.91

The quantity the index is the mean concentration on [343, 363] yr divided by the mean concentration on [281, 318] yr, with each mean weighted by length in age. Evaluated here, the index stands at 1.0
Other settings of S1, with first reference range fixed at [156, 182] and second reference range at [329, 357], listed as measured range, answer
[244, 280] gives 0.83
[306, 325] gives 0.84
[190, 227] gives 1.41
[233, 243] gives -0.03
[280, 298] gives 1.03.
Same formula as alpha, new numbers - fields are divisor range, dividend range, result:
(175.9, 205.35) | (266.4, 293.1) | 0.91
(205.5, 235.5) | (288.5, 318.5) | 0.97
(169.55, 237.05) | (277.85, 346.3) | 0.96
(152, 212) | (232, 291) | 0.96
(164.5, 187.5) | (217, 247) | 0.93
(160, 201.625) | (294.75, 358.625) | 0.94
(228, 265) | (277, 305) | 0.94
